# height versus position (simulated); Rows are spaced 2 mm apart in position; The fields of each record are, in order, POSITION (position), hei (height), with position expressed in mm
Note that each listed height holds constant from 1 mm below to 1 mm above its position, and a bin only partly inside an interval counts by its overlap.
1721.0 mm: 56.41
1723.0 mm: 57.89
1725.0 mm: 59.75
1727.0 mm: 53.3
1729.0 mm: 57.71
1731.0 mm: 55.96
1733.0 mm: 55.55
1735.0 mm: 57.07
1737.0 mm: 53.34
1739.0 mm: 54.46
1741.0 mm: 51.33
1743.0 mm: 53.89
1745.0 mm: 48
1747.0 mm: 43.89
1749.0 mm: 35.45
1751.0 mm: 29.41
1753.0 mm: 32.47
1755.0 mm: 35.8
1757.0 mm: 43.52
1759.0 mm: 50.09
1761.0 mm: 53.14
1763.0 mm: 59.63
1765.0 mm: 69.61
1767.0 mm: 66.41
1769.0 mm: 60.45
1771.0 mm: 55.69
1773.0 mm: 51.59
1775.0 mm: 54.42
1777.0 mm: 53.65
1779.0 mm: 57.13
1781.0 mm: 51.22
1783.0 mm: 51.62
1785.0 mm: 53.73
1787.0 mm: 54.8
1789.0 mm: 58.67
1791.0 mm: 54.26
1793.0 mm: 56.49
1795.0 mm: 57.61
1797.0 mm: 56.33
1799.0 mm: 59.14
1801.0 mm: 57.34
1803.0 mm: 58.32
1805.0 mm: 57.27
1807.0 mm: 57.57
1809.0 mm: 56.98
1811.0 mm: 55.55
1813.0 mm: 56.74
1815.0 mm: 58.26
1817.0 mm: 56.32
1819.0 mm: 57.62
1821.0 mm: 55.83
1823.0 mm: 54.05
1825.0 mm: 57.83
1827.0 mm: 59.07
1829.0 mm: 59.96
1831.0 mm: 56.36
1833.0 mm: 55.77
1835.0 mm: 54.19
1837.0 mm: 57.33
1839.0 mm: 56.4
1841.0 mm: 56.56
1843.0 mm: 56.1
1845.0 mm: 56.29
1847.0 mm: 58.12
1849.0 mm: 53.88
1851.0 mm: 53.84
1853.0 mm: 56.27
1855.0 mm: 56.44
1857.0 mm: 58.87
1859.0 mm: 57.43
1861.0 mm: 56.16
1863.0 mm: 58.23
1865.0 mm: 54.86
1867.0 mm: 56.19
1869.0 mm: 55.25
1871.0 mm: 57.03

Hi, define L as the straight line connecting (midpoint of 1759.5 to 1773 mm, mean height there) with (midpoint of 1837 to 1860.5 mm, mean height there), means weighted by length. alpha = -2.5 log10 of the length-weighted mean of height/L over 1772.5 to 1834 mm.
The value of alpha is 0.04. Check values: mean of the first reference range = 59.7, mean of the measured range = 56.2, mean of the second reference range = 56.4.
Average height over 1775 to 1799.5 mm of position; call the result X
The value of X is 55.3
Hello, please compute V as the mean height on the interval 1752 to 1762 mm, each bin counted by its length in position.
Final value 43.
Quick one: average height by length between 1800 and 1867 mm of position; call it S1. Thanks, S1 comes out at 56.7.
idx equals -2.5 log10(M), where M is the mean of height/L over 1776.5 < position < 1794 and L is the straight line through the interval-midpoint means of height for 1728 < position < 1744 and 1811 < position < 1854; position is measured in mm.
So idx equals 0.02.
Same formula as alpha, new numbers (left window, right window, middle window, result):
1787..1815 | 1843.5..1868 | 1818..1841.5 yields 0.00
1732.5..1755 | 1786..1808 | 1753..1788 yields -0.04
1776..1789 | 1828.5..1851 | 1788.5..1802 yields -0.05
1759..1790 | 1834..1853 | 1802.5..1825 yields -0.01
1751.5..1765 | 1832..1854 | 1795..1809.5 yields -0.12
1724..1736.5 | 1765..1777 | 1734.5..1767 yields 0.18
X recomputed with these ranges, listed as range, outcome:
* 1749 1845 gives 54.7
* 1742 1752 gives 42.1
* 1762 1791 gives 56.9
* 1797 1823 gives 57.1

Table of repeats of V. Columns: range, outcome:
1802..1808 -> 57.7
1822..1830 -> 57.7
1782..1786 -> 52.7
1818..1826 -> 56.3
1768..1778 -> 55.2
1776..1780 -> 55.4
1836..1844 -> 56.6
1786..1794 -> 56.1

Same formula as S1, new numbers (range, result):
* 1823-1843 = 56.9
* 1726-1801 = 52.7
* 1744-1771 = 48.6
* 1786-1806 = 57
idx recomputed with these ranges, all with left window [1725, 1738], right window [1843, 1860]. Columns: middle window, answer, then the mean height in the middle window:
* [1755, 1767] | 0.03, 54.5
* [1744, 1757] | 0.42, 38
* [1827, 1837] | -0.01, 56.9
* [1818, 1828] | -0.01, 56.9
